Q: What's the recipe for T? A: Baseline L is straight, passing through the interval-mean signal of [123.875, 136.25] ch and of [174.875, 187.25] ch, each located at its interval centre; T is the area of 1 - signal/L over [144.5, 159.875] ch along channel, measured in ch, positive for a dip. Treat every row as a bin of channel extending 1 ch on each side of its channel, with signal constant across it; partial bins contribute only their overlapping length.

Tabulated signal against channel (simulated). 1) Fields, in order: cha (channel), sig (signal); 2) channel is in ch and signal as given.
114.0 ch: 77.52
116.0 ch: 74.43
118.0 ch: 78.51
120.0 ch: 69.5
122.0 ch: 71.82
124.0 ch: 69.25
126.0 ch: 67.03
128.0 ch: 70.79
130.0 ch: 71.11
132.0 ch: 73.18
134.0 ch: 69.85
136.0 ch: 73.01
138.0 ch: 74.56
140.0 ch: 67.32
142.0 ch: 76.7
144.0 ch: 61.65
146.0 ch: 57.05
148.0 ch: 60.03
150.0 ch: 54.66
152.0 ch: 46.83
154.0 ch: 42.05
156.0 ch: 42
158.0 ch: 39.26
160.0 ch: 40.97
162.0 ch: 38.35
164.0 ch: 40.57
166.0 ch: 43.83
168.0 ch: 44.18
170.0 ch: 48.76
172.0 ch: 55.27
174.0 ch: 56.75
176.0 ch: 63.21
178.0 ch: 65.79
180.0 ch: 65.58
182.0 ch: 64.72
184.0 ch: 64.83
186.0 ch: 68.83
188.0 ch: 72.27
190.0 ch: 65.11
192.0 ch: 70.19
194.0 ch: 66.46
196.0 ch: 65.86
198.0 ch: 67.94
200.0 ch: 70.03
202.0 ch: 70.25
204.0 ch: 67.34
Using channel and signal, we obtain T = 4.41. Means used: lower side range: 70.6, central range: 48.8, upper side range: 65.5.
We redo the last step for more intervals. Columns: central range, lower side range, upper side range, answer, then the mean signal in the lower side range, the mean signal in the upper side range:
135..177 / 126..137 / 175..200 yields 9.5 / 71.2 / 66.9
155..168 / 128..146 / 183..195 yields 5.3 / 70.1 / 67.9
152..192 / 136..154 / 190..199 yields 6.8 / 61.8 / 67.3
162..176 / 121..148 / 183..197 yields 4.0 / 69.1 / 67.6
